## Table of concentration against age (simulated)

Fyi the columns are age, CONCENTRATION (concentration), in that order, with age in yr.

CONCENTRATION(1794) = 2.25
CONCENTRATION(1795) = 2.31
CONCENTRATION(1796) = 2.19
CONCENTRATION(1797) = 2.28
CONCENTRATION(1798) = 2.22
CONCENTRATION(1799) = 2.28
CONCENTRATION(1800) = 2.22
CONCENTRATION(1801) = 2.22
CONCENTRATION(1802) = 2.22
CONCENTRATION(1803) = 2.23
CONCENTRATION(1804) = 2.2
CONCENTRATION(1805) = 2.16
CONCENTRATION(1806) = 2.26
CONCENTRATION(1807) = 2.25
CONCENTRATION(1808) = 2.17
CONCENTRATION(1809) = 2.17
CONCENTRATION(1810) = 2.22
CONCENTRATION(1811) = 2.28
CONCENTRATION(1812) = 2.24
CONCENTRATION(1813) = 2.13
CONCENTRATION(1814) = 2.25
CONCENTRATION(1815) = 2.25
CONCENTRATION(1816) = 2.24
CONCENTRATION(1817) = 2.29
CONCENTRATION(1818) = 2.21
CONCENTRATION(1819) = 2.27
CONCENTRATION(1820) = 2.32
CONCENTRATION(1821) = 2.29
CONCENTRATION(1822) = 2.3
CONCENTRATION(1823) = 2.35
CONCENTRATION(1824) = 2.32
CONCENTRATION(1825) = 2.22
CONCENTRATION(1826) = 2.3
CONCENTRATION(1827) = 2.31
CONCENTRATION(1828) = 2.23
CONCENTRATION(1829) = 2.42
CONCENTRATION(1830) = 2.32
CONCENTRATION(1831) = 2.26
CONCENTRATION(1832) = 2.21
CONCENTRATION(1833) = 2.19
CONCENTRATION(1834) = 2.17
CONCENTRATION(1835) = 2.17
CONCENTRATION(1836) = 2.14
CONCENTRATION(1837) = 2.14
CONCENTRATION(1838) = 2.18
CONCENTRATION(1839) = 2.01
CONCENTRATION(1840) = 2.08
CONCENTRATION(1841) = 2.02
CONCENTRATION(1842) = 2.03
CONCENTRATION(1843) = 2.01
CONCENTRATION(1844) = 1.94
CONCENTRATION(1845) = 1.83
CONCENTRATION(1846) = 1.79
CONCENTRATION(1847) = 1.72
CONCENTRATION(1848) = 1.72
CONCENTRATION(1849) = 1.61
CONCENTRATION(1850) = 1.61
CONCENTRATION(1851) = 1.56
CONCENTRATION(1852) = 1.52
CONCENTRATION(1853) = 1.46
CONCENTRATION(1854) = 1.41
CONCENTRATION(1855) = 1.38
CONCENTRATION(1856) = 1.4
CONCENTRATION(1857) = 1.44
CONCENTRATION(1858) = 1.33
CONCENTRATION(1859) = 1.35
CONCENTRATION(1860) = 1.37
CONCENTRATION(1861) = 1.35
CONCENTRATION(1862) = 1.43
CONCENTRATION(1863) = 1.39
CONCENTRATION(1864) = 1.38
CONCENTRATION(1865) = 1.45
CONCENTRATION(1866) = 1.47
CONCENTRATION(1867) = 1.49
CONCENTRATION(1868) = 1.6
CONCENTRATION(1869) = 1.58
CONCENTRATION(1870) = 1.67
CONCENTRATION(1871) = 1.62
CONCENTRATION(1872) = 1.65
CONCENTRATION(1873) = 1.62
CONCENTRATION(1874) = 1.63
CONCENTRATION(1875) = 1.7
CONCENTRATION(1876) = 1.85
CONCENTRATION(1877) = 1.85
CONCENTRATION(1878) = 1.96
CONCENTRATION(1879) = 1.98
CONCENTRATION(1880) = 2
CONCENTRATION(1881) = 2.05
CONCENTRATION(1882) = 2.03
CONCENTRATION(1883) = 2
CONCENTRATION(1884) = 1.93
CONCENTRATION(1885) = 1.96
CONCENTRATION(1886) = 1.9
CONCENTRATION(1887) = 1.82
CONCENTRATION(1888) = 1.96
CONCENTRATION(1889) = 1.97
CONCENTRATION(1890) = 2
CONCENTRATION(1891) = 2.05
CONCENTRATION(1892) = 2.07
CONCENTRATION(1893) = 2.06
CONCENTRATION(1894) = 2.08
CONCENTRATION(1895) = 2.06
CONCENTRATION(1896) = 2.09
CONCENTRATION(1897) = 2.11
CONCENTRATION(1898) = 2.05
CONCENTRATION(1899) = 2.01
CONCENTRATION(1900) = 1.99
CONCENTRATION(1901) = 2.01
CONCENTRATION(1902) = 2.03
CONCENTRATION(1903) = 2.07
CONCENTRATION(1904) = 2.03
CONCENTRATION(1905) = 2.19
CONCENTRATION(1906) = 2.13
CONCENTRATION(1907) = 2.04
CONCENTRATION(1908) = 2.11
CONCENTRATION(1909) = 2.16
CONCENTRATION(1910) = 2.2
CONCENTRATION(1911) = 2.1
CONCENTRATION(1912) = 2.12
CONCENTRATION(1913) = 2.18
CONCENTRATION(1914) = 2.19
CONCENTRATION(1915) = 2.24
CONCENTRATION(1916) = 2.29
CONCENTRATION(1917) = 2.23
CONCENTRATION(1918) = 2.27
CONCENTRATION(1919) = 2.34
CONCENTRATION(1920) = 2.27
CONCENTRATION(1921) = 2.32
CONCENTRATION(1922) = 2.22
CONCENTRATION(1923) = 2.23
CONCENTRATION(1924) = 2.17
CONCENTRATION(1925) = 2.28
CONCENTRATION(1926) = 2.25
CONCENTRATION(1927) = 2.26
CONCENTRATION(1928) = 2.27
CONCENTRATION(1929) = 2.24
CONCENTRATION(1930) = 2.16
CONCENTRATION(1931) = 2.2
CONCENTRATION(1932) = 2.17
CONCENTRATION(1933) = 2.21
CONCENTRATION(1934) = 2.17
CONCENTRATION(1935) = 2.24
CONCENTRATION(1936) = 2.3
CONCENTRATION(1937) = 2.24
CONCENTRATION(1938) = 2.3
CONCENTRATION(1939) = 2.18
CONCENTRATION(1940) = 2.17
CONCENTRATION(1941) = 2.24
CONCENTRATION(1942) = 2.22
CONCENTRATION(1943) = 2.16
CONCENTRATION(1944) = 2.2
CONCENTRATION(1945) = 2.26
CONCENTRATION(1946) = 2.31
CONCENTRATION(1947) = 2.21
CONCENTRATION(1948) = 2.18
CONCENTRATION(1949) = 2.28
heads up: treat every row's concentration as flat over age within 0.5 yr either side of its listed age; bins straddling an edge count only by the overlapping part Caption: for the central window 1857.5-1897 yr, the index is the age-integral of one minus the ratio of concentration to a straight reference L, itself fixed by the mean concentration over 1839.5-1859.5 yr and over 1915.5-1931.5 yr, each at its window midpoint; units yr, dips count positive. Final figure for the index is 2.57 yr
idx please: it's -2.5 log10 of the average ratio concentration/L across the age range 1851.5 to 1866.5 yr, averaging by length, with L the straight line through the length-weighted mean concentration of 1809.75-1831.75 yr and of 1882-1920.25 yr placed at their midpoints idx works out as 0.48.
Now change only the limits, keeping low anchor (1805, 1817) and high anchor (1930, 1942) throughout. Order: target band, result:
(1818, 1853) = 0.078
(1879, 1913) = 0.090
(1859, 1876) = 0.405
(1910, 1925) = -0.004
